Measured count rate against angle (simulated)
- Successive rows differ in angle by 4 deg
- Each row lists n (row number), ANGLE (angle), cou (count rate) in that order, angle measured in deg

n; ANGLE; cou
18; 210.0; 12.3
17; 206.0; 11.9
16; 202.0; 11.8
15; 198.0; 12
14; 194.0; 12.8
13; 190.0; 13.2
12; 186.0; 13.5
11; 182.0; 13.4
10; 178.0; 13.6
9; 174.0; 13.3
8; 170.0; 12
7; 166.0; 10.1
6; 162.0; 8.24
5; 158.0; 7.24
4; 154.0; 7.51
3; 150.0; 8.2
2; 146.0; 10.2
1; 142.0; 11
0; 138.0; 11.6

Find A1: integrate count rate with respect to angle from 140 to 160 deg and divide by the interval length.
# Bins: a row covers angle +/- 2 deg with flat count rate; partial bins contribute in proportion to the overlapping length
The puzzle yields 8.83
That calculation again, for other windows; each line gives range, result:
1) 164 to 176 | 11.8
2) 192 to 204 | 12.2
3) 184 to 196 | 13.2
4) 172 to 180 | 13.4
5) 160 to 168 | 9.17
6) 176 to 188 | 13.5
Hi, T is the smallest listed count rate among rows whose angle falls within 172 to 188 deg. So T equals 13.3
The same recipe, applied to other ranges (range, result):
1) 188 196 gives 12.8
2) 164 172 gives 10.1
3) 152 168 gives 7.24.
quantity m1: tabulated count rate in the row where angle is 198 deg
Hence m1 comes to 12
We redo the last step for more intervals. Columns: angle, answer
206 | 11.9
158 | 7.24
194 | 12.8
